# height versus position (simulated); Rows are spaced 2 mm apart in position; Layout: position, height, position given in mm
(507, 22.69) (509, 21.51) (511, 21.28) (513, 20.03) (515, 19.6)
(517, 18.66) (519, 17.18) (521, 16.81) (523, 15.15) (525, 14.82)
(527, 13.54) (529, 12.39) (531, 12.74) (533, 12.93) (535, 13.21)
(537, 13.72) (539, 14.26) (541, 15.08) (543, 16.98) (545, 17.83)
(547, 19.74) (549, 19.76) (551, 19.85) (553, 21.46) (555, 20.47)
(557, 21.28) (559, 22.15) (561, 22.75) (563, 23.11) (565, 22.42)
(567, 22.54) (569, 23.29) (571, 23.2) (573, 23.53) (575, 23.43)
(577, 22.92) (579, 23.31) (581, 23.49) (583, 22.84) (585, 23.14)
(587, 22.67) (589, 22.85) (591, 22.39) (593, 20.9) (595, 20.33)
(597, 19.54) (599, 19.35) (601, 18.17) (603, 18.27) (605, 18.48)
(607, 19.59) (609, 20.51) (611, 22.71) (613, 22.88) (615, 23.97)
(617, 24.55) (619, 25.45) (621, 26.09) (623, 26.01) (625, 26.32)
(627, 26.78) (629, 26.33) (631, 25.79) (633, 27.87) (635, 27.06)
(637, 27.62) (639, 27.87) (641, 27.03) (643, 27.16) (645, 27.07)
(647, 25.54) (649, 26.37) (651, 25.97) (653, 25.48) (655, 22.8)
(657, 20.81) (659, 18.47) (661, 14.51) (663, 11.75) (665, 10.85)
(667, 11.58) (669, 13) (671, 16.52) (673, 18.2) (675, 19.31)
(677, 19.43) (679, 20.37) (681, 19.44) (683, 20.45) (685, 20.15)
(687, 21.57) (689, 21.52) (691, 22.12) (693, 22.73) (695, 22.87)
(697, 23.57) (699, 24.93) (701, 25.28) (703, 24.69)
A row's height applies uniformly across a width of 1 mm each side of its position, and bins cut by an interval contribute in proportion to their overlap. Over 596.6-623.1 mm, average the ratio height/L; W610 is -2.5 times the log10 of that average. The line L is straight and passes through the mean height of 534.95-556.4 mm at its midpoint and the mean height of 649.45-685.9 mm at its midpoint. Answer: -0.20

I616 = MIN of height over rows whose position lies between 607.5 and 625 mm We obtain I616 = 20.51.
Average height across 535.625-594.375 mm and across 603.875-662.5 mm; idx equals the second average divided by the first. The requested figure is 1.15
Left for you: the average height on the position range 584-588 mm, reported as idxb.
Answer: 22.9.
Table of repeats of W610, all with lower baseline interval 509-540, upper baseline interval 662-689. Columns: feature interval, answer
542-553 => -0.18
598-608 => -0.13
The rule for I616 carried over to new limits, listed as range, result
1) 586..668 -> 10.85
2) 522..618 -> 12.39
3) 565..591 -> 22.39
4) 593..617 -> 18.17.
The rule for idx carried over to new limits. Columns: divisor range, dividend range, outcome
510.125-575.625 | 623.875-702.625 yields 1.19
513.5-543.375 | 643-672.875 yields 1.29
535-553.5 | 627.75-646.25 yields 1.57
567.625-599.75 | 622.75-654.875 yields 1.19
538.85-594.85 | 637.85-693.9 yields 0.96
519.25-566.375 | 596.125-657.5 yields 1.38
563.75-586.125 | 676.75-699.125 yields 0.93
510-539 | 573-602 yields 1.38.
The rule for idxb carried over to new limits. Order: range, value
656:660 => 19.6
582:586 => 23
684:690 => 21.1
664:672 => 13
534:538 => 13.5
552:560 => 21.3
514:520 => 18.5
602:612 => 19.9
